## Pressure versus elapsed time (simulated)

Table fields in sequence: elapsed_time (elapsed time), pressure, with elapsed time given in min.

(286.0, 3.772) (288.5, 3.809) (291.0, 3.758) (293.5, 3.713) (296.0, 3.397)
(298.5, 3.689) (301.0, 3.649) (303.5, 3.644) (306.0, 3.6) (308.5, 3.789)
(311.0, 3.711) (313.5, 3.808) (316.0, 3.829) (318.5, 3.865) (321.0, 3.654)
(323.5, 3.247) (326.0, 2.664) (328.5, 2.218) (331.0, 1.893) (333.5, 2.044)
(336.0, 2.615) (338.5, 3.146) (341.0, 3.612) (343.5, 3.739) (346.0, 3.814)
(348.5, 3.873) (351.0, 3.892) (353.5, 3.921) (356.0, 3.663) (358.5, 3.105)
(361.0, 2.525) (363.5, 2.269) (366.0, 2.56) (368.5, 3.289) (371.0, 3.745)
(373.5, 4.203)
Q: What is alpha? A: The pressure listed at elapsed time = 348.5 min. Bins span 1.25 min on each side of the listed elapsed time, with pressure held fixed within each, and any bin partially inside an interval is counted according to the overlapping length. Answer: 3.873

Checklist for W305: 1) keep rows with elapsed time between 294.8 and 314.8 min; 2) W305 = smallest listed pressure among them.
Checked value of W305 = 3.397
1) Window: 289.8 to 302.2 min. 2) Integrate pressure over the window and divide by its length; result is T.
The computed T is 3.64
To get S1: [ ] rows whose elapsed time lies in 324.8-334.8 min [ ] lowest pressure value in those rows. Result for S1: 1.893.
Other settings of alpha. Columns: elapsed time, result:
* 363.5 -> 2.269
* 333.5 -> 2.044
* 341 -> 3.612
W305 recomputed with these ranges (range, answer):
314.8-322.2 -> 3.654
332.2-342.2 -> 2.044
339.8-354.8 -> 3.612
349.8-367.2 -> 2.269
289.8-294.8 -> 3.713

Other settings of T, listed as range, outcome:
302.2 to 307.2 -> 3.62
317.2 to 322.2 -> 3.76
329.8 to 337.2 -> 2.18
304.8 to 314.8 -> 3.73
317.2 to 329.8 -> 3.13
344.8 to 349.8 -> 3.84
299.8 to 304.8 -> 3.65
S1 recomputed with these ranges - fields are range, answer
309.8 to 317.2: 3.711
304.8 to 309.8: 3.6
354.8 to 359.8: 3.105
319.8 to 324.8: 3.247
